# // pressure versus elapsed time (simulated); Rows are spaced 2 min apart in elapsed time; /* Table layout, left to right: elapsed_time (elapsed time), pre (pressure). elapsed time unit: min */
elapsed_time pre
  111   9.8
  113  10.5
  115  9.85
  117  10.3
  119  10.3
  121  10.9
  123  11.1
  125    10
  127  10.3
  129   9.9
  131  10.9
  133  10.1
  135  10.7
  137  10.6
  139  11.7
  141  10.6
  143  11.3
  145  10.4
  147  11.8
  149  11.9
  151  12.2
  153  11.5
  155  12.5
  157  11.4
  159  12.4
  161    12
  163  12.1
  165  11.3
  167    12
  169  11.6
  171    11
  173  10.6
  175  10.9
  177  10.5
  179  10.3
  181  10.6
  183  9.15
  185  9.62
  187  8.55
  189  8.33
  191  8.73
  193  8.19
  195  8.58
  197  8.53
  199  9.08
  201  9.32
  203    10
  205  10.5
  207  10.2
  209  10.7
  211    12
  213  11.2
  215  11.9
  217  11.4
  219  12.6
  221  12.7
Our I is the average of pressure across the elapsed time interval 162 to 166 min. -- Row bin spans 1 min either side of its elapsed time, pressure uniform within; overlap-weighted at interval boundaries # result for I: 11.7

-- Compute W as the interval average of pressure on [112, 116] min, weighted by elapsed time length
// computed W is 10.2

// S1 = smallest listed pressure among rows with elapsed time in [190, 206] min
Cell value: 8.19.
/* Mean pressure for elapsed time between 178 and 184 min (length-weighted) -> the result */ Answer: 10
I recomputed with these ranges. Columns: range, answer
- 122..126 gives 10.6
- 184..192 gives 8.81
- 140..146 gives 10.8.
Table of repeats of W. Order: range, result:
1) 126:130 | 10.1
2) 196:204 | 9.23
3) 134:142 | 10.9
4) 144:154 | 11.6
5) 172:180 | 10.6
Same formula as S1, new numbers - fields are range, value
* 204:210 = 10.2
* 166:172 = 11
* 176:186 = 9.15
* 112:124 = 9.85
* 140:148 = 10.4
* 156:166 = 11.3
